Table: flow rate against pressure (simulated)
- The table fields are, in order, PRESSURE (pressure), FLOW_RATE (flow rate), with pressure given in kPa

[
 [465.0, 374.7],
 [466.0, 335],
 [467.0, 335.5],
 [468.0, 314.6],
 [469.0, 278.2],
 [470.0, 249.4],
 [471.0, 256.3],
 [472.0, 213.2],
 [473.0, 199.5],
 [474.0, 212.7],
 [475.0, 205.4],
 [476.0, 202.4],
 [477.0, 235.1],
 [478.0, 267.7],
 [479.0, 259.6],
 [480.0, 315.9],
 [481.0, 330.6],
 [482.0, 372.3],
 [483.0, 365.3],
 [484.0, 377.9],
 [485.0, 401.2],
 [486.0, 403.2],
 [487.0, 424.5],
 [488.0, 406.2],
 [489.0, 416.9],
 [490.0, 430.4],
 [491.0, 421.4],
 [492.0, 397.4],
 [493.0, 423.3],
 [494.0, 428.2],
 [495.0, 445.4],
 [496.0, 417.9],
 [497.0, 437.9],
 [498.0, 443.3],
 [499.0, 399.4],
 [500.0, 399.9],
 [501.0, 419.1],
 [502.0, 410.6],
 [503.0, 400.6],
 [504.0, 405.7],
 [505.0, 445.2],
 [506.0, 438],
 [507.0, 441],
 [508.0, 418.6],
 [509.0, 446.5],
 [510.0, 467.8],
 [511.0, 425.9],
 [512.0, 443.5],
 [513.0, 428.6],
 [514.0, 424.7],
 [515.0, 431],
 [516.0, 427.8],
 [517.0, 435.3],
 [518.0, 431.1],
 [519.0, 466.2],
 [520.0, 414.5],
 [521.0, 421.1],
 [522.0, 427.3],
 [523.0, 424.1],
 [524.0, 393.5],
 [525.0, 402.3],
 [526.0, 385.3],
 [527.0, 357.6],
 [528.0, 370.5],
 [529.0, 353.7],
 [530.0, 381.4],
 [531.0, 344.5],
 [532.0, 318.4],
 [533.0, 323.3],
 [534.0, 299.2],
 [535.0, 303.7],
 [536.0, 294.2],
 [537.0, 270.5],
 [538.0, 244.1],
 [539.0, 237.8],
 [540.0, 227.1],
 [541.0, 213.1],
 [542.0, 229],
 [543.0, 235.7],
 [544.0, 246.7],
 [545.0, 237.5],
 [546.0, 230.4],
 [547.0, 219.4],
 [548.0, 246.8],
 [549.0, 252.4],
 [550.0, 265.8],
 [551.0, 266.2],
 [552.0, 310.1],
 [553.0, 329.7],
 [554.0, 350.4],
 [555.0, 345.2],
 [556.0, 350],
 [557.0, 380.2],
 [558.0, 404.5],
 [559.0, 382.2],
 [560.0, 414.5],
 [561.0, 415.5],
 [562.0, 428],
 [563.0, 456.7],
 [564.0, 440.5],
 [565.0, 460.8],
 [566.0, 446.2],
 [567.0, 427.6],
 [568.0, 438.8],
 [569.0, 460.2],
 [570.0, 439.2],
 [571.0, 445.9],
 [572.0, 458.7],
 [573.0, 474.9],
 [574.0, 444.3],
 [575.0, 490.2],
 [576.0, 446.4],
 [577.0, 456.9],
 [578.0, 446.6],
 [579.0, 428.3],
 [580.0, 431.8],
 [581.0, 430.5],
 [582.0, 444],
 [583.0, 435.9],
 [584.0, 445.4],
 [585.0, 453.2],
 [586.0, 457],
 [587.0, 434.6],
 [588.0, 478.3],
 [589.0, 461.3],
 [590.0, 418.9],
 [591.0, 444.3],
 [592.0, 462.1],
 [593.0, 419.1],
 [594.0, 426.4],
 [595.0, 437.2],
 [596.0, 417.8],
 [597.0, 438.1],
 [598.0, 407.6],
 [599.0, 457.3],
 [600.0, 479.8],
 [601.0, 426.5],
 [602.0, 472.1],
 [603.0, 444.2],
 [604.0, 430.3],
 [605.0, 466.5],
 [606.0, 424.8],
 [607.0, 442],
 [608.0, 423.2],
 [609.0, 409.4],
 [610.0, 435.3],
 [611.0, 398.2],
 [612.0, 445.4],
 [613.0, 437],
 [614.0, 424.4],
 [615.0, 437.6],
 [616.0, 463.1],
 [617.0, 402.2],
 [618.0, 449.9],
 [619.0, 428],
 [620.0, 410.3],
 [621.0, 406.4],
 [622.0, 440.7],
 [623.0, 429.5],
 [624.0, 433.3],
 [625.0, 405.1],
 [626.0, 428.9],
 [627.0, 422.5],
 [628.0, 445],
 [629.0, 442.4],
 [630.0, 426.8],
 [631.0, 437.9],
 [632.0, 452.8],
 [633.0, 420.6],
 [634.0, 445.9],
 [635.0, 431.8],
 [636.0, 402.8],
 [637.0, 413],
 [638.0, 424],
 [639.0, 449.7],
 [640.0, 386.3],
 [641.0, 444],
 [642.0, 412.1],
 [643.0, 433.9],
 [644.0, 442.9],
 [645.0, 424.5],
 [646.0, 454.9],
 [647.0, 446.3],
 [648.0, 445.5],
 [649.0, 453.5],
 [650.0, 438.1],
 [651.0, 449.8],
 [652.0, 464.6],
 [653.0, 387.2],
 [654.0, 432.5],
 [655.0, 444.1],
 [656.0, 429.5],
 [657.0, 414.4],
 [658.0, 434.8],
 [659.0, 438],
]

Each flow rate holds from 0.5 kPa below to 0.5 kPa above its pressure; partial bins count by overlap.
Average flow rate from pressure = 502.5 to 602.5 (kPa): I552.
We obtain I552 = 392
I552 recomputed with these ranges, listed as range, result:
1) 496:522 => 429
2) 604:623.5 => 430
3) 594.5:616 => 437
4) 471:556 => 352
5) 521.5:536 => 361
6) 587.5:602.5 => 443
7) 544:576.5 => 378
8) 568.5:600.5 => 446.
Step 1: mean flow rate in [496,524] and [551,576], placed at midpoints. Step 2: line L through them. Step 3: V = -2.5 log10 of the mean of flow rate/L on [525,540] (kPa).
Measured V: 0.30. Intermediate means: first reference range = 428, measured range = 320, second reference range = 414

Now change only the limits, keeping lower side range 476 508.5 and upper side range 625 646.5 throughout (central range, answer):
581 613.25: -0.05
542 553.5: 0.50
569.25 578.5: -0.11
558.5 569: -0.06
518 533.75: 0.04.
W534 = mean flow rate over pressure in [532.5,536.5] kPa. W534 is 305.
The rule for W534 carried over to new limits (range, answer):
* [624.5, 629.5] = 429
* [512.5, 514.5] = 427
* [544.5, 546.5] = 234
